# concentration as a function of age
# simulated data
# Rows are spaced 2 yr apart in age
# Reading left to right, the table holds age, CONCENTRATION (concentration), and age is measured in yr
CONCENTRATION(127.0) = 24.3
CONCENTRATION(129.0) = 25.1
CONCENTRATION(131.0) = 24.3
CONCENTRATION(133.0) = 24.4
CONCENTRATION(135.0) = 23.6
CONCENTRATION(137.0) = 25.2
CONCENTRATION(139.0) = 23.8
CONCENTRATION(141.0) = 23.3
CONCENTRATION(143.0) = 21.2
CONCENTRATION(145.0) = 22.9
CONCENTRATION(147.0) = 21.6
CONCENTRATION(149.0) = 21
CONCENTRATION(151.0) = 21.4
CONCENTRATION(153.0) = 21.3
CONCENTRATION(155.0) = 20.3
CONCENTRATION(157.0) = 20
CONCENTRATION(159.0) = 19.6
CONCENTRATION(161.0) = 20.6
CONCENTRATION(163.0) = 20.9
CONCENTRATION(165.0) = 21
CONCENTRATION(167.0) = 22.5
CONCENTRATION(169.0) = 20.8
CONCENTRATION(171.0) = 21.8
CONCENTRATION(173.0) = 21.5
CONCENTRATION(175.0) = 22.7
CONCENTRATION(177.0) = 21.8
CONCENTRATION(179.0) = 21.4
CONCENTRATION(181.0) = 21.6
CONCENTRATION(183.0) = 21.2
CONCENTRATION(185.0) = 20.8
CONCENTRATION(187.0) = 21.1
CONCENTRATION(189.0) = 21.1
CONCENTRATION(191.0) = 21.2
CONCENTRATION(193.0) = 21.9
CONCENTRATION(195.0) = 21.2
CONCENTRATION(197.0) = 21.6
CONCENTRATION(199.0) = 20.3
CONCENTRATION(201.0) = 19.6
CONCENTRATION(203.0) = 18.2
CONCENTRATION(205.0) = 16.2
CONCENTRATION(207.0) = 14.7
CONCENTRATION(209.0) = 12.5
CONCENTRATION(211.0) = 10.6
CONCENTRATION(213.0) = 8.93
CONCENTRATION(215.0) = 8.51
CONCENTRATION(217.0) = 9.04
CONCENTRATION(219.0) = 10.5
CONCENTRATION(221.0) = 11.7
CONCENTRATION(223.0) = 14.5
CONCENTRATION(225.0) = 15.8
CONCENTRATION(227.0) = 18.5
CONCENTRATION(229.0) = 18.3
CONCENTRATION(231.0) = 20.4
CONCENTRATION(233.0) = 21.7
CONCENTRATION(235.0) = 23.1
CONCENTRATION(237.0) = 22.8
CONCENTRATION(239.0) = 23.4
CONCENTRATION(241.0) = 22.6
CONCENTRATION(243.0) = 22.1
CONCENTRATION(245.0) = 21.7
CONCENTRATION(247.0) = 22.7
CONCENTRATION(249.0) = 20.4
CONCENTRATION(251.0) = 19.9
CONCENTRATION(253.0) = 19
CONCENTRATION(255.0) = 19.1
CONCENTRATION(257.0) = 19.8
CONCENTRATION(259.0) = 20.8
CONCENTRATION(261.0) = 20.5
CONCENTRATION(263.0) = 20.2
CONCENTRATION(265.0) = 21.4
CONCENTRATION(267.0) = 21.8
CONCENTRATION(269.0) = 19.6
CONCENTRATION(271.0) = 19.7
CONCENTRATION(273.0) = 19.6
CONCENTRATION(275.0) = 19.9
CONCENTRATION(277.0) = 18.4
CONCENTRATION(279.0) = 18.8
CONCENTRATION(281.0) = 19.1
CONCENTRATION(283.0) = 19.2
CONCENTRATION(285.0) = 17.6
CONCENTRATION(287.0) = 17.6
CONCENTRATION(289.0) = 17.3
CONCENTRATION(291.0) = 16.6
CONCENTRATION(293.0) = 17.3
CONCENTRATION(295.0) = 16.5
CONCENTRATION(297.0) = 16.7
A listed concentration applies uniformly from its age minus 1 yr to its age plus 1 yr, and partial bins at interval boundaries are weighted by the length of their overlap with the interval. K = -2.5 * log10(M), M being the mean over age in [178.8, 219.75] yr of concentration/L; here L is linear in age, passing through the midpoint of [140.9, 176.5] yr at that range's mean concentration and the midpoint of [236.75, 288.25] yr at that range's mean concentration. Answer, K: 0.21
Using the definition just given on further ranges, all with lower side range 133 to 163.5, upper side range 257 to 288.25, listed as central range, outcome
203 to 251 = 0.19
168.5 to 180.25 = -0.02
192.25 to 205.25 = 0.05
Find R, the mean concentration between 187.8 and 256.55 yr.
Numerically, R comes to 18.1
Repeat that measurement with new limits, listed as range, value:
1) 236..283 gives 20.5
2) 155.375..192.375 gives 21.2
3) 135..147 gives 23.2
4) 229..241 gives 22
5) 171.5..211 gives 19.8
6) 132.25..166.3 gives 21.9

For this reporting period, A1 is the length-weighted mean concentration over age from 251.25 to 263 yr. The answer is 19.9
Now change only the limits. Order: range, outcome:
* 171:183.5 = 21.7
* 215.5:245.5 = 18.2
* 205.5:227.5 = 12.2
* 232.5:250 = 22.3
